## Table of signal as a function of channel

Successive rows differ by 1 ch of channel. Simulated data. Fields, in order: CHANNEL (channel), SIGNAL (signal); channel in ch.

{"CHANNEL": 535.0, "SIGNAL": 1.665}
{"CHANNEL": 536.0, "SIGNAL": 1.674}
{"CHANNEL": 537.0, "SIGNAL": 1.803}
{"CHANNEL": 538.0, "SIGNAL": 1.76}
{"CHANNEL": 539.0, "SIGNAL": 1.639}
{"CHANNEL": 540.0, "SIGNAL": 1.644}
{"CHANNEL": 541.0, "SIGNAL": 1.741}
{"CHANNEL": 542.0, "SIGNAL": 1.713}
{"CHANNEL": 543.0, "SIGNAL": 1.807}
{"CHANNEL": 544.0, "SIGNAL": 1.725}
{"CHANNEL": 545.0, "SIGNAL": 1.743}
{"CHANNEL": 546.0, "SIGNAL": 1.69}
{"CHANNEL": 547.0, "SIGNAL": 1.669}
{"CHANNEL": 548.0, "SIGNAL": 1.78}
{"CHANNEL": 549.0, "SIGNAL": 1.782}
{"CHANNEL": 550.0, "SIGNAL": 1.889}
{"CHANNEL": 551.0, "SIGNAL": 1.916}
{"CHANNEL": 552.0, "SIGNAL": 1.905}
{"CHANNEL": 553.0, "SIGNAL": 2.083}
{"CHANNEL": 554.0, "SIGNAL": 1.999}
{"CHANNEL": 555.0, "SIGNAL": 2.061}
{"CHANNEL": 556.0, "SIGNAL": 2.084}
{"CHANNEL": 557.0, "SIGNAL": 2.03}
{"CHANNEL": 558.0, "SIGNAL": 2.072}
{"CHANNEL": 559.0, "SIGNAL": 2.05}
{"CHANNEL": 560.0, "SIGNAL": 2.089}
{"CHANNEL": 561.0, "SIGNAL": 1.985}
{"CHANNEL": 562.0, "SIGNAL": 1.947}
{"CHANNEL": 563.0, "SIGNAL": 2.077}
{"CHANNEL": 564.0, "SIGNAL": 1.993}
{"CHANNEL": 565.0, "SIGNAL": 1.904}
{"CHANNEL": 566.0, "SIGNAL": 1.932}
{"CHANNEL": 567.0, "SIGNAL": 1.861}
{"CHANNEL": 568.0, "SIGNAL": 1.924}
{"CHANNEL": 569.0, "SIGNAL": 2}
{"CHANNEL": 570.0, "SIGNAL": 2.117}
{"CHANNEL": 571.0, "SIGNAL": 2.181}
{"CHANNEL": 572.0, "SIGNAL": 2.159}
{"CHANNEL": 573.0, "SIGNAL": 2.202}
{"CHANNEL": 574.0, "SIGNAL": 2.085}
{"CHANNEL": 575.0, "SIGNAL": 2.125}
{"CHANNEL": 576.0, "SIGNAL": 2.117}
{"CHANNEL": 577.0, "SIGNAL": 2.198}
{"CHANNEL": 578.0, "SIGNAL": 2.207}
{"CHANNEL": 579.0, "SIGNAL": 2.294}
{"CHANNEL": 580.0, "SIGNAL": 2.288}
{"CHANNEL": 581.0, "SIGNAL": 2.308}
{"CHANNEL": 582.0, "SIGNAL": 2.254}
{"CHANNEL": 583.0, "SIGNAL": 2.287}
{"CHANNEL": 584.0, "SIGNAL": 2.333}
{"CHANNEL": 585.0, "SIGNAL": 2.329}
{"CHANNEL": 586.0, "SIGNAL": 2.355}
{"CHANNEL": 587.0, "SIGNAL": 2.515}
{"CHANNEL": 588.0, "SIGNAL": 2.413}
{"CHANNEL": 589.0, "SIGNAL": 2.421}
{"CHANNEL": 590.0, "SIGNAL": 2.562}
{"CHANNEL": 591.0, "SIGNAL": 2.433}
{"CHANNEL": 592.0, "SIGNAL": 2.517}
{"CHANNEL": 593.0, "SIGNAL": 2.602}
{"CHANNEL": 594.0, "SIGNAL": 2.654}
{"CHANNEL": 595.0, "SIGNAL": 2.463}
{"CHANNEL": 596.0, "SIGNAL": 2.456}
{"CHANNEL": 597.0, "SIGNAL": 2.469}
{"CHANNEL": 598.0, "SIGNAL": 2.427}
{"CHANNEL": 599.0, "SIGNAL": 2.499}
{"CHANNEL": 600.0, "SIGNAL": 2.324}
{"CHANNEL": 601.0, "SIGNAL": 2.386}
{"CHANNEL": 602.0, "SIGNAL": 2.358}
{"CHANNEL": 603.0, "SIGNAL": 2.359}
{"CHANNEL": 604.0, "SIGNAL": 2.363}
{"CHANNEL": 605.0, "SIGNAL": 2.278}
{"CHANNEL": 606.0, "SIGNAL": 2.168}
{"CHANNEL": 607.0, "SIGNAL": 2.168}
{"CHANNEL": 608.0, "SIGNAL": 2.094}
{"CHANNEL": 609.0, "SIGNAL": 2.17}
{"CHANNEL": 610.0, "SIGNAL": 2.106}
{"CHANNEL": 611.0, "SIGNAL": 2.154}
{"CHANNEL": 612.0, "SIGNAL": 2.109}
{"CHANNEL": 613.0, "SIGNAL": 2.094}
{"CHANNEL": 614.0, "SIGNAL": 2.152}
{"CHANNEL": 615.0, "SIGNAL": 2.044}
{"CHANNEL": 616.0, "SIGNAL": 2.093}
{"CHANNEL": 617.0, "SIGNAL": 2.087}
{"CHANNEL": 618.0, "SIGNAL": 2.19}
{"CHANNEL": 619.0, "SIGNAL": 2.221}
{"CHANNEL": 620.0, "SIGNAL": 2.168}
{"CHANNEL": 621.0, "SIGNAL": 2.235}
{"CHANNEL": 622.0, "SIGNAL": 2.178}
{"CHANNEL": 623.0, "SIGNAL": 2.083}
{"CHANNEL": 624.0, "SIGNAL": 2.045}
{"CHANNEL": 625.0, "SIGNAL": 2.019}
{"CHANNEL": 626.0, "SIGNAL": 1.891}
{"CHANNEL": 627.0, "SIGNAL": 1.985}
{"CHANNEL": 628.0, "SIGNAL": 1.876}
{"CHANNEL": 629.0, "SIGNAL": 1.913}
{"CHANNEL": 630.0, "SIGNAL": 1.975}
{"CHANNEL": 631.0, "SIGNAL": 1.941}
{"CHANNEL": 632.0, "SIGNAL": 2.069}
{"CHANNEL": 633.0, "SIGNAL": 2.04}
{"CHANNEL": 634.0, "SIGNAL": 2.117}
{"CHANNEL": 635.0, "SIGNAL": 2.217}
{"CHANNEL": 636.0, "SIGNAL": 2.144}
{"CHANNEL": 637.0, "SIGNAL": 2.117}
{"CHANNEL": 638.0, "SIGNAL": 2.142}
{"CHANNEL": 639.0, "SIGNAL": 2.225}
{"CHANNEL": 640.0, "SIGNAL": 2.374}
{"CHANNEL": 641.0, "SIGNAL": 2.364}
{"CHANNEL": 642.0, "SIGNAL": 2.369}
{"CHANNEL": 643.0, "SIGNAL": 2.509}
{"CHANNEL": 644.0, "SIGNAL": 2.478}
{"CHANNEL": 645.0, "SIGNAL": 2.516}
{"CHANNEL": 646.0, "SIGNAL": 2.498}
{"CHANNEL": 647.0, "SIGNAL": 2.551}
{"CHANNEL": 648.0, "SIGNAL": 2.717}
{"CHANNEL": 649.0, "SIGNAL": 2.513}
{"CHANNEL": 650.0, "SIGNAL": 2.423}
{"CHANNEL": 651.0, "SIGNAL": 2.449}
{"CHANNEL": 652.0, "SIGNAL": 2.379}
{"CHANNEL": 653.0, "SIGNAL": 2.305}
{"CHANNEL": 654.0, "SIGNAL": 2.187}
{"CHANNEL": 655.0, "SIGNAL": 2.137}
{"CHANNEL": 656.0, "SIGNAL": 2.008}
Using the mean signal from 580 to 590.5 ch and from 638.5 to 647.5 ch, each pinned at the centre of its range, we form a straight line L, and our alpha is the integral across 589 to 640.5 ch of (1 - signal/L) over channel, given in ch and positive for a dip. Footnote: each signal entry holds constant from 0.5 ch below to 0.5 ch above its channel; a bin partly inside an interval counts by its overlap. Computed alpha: 4.1 ch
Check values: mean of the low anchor 2.37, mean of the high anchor 2.43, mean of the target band 2.21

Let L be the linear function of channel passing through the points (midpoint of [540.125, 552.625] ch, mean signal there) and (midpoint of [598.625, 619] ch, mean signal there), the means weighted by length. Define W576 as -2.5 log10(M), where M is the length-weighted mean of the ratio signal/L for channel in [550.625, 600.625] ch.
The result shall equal -0.12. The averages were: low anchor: 1.78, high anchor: 2.21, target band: 2.21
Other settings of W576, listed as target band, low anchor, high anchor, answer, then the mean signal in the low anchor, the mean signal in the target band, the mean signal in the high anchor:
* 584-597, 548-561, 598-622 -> -0.159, 1.99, 2.47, 2.21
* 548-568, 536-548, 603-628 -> -0.095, 1.72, 1.98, 2.13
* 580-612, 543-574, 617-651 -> -0.132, 1.96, 2.36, 2.22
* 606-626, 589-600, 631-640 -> 0.091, 2.5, 2.12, 2.14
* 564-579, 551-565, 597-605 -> 0.031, 2.02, 2.08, 2.39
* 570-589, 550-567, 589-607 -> -0.016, 2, 2.26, 2.42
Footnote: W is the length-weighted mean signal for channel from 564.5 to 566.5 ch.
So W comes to 1.92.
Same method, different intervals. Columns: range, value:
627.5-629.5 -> 1.89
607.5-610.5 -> 2.12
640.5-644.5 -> 2.43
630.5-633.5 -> 2.02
